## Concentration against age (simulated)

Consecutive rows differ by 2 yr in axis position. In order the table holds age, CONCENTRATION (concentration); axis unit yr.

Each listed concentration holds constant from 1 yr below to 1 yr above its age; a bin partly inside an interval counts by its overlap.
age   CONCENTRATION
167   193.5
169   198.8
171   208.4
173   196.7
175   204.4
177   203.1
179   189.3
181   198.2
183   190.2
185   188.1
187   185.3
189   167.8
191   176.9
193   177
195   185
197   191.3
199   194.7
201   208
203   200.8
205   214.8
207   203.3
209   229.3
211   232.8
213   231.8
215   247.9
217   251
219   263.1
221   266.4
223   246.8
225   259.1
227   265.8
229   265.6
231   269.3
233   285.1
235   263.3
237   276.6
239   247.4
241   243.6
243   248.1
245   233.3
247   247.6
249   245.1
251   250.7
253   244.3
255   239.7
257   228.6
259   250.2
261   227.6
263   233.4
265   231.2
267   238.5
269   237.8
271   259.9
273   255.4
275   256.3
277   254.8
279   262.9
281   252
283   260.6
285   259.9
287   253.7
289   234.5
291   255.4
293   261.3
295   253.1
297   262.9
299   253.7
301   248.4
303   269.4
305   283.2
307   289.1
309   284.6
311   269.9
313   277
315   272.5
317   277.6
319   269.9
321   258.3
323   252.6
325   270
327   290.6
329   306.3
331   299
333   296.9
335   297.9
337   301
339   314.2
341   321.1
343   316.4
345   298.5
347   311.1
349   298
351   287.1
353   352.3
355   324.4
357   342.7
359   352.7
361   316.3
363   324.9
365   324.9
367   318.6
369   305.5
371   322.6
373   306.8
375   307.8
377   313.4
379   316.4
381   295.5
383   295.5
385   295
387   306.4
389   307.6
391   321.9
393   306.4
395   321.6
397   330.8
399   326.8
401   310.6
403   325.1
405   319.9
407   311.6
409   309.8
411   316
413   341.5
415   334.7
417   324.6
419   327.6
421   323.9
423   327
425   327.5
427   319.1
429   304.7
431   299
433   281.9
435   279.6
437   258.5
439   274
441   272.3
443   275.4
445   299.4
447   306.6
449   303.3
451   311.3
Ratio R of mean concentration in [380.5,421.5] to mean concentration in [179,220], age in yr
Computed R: 1.54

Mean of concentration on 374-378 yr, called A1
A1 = 311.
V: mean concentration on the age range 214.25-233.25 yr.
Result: 261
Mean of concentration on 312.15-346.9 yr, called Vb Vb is 290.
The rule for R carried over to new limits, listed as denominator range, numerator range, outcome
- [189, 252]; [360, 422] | 1.35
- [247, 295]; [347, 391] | 1.27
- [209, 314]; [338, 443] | 1.23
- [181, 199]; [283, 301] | 1.38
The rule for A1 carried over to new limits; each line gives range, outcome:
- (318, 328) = 268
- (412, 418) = 334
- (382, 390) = 301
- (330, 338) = 299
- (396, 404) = 323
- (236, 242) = 256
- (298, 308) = 269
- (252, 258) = 238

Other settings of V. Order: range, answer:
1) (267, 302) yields 254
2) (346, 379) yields 319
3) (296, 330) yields 273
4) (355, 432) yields 318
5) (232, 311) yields 254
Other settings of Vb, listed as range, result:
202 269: 245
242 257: 243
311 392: 304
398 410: 317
